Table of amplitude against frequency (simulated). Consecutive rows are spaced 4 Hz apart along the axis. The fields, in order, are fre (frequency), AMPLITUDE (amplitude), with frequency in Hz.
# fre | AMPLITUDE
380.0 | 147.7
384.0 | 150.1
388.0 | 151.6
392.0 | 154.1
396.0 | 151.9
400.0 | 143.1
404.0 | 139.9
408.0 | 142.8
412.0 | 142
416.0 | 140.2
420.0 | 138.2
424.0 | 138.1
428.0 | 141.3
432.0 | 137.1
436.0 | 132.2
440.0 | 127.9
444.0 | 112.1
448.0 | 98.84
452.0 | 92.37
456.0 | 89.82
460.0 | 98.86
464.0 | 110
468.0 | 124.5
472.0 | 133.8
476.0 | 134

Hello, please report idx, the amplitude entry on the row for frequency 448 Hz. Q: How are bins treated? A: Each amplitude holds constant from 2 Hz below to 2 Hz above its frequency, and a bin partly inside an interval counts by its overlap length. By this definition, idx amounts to 98.84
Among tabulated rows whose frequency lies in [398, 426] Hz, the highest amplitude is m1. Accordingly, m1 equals 143.1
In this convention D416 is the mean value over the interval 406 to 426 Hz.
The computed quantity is 140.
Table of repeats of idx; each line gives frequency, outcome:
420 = 138.2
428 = 141.3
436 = 132.2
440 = 127.9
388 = 151.6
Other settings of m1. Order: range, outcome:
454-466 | 110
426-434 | 141.3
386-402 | 154.1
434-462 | 132.2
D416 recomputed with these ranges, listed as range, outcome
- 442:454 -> 101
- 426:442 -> 135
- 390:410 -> 146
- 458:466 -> 104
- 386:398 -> 153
